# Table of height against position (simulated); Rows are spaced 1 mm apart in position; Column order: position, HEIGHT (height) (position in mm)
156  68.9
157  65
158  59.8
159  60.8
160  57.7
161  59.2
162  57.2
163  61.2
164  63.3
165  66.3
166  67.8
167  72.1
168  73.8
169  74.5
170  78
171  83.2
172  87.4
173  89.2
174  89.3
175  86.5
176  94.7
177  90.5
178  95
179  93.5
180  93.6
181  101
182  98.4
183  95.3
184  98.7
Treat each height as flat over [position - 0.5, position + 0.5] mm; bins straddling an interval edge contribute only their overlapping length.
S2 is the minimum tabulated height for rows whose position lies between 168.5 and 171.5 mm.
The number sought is 74.5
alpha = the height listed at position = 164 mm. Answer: 63.3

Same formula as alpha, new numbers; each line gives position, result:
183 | 95.3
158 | 59.8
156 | 68.9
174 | 89.3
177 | 90.5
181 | 101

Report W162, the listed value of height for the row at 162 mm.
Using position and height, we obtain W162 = 57.2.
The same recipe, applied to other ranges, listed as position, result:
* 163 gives 61.2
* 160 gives 57.7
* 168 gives 73.8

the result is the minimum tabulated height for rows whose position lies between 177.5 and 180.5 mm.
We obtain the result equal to 93.5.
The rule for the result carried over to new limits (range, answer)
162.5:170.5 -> 61.2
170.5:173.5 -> 83.2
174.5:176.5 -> 86.5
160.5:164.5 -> 57.2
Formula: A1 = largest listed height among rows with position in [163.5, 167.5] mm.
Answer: 72.1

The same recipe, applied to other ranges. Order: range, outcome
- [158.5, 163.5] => 61.2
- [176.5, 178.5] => 95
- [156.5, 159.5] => 65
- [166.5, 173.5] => 89.2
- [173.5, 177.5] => 94.7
